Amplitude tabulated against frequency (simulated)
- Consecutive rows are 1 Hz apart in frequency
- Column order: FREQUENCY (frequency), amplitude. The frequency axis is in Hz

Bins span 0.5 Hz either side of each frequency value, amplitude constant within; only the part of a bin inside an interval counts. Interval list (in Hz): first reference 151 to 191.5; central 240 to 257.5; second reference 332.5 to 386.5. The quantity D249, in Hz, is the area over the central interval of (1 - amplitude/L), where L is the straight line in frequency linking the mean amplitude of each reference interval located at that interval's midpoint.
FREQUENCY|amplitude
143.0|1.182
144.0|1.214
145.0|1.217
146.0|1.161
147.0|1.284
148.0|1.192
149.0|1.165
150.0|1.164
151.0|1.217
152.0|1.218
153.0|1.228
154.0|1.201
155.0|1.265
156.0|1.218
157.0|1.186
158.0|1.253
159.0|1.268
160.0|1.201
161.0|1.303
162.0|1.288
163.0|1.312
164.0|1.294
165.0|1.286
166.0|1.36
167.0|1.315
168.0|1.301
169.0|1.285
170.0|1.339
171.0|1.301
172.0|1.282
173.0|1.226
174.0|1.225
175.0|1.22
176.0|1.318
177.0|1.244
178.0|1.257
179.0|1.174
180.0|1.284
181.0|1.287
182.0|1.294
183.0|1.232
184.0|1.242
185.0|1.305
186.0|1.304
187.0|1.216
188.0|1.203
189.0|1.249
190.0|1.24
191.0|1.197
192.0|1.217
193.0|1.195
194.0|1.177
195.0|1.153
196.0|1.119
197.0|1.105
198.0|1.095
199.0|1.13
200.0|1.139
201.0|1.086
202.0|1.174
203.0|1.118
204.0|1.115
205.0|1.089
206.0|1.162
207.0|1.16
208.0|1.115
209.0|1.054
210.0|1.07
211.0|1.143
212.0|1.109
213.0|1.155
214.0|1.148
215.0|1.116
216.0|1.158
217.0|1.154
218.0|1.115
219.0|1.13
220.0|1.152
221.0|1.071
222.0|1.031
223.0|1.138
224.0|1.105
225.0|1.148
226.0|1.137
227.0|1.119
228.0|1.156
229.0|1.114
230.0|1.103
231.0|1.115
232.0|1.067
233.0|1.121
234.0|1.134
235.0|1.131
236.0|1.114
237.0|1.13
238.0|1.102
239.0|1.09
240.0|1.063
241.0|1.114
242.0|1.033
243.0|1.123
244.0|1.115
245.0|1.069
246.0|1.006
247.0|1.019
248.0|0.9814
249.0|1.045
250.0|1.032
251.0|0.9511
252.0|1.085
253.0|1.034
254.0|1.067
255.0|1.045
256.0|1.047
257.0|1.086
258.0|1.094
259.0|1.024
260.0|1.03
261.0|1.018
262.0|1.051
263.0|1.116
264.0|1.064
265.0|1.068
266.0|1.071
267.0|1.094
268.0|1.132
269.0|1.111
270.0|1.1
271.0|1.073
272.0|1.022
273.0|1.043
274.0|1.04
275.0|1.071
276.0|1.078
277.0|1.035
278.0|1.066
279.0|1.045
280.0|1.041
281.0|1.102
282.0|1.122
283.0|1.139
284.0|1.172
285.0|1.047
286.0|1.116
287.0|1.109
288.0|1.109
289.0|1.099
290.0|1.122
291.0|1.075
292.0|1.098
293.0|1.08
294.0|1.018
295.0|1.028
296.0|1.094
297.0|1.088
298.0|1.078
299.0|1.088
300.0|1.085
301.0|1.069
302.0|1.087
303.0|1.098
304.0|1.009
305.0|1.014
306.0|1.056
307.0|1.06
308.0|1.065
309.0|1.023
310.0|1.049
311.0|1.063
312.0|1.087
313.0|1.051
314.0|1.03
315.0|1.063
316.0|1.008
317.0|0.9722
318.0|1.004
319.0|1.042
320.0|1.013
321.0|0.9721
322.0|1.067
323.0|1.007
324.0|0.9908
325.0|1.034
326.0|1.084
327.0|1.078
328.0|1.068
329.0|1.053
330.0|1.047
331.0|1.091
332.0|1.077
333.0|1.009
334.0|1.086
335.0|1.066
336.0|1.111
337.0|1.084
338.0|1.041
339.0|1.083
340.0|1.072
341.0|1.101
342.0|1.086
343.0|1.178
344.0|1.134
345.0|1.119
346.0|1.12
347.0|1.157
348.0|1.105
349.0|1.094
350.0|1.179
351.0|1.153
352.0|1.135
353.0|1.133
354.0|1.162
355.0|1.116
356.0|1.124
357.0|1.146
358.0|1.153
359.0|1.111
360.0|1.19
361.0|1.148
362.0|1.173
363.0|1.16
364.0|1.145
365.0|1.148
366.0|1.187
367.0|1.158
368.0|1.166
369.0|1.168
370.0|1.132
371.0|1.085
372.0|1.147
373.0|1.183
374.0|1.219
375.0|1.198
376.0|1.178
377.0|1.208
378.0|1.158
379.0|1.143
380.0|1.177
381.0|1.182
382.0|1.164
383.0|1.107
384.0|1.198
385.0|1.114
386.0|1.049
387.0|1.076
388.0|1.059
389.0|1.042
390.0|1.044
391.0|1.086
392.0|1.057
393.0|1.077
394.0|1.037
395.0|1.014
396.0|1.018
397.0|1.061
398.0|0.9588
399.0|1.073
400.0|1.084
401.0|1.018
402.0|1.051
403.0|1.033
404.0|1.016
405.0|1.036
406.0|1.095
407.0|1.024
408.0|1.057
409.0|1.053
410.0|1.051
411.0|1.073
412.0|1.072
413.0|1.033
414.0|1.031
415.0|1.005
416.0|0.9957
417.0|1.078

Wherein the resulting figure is 2.3 Hz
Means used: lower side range 1.26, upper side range 1.14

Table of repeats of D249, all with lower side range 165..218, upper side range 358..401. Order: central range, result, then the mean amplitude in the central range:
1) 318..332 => 1.24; 1.04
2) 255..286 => 2.45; 1.07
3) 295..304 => 0.59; 1.08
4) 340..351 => 0.08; 1.13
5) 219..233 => 0.85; 1.11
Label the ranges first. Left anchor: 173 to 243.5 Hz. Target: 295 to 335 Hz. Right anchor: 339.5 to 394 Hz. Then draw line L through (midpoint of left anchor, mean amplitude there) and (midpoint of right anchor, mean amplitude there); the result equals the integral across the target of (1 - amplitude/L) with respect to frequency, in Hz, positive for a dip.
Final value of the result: 3.2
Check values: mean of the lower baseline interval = 1.15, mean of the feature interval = 1.05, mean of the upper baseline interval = 1.13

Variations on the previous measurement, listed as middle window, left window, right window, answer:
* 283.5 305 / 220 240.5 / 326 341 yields 0.1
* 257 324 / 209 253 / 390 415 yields 0.9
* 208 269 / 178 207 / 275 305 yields 2.7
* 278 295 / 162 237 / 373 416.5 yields 0.7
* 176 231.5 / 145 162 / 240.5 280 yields -0.8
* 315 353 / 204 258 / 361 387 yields 2.2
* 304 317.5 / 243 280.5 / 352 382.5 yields 0.8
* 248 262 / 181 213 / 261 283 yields 0.7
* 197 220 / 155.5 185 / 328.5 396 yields 2.1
